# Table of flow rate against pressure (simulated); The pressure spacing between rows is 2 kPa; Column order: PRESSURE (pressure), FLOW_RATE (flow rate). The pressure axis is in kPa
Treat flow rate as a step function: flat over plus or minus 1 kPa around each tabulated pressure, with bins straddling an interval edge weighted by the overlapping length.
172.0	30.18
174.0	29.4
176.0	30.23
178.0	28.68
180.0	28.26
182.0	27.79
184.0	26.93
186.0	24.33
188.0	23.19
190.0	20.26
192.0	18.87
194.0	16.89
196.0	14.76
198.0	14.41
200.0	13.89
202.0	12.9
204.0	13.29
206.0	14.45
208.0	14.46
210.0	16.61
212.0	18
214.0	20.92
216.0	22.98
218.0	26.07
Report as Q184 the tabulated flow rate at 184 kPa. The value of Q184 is 26.93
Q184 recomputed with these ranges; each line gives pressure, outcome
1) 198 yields 14.41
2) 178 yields 28.68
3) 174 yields 29.4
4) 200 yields 13.89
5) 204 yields 13.29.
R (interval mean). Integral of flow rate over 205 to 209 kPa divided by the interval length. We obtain 14.5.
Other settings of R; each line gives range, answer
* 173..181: 29.1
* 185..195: 20.7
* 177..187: 27.2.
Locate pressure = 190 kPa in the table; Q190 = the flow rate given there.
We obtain 20.26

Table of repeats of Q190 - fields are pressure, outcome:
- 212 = 18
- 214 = 20.92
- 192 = 18.87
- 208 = 14.46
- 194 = 16.89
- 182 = 27.79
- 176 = 30.23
